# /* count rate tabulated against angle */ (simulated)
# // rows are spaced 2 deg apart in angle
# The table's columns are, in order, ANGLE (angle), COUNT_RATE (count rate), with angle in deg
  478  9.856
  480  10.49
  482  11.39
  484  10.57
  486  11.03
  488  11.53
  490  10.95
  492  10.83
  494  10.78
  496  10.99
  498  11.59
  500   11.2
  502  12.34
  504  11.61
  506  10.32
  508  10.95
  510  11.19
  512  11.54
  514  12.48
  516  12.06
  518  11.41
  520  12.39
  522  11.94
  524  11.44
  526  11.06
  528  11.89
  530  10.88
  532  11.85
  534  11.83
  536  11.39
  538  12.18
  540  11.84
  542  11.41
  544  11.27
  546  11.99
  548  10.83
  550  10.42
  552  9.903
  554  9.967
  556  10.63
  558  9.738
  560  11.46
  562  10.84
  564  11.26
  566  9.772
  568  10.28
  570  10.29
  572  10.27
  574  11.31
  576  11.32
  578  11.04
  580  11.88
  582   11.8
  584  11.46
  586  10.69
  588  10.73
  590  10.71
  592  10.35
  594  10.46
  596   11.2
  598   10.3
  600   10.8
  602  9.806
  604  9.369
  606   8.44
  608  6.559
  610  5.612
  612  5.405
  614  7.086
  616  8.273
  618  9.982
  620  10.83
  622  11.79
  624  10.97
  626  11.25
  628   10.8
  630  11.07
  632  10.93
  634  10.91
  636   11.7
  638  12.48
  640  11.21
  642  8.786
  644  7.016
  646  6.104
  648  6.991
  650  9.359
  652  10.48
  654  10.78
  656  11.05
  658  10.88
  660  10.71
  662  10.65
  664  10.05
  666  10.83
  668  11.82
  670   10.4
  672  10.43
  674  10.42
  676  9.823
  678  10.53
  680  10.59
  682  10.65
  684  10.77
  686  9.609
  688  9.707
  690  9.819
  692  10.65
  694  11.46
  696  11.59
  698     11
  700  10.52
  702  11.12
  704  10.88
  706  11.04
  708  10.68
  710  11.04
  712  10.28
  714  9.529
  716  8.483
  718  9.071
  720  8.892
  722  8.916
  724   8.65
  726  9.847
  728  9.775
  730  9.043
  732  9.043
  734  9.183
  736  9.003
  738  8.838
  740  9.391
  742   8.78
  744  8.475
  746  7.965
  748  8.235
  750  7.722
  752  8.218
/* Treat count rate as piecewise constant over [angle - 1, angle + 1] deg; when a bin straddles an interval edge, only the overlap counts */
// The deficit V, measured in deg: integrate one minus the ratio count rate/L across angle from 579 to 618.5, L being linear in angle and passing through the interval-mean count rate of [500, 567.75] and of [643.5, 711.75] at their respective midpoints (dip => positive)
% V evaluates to 4.7 deg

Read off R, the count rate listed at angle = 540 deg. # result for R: 11.84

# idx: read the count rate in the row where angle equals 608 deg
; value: 6.559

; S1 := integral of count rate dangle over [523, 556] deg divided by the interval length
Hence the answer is 11.2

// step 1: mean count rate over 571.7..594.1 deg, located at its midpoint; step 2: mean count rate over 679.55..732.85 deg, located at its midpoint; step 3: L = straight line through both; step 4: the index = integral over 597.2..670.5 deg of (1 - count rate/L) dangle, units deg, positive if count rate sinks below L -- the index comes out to 6.05 deg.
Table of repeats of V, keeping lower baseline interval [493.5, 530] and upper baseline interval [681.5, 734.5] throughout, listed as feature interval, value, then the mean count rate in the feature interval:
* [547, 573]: 1.7 deg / 10.4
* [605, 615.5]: 4.0 deg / 6.7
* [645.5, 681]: 0.7 deg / 10.2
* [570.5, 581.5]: -0.1 deg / 11.2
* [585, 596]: 0.3 deg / 10.6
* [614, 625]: 0.6 deg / 10.1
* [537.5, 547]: -0.4 deg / 11.7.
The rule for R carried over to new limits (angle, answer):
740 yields 9.391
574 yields 11.31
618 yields 9.982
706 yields 11.04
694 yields 11.46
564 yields 11.26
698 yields 11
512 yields 11.54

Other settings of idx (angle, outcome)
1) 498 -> 11.59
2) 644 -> 7.016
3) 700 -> 10.52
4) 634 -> 10.91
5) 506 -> 10.32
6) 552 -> 9.903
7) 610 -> 5.612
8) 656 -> 11.05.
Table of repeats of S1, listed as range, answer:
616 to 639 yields 11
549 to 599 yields 10.7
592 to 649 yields 9.52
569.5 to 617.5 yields 9.8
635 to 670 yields 10.1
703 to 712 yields 10.8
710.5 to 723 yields 9.27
